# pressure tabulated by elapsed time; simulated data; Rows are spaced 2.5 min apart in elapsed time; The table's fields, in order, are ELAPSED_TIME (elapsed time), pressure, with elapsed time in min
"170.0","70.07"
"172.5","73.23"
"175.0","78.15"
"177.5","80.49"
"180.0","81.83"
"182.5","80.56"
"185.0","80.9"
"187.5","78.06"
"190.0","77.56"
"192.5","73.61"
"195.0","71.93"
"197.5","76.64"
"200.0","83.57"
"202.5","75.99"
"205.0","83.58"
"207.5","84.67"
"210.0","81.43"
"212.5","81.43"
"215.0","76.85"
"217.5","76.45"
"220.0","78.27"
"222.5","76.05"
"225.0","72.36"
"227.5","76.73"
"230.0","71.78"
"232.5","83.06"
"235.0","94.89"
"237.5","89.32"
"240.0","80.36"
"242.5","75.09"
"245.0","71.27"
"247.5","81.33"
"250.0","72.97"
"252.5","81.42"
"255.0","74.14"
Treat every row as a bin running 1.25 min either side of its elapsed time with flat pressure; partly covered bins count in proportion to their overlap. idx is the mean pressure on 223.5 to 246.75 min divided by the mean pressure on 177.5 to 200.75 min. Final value 1.01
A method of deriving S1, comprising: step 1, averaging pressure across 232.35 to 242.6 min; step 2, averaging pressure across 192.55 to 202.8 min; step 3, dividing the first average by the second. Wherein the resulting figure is 1.12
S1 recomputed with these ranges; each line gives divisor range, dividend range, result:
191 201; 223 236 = 1.04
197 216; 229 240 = 1.05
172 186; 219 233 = 0.96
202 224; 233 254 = 1.02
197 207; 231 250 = 1.01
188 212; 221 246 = 1.00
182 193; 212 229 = 0.98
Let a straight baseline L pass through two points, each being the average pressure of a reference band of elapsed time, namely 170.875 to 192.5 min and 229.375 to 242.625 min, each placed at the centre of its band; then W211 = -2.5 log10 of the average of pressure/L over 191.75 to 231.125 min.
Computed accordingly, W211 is 0.05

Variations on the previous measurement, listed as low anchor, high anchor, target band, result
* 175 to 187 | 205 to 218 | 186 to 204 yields 0.05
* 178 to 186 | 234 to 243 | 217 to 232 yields 0.12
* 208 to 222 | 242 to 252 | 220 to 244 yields -0.04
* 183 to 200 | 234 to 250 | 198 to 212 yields -0.05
